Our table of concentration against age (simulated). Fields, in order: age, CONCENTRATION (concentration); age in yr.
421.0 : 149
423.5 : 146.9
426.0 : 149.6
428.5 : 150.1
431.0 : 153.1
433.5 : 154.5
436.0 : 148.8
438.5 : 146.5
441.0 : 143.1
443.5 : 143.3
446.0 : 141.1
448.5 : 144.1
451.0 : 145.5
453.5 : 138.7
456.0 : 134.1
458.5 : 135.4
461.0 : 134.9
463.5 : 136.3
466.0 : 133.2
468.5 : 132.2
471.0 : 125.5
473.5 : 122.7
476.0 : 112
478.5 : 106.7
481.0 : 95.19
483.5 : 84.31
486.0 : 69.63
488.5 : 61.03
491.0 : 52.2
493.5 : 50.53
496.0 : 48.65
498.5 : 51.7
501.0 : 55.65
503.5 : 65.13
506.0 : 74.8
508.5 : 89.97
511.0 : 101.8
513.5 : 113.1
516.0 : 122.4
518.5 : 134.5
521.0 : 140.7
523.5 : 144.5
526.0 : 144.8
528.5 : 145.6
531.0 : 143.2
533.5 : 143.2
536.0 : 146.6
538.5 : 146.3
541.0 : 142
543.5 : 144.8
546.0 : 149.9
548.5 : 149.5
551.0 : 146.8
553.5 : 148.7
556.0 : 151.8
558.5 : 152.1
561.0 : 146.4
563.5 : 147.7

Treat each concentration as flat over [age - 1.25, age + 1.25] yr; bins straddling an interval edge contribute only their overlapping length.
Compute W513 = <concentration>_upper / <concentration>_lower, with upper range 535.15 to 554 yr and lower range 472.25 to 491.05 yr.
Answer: 1.6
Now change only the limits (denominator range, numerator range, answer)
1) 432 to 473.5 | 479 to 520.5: 0.58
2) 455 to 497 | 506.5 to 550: 1.32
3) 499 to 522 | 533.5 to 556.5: 1.50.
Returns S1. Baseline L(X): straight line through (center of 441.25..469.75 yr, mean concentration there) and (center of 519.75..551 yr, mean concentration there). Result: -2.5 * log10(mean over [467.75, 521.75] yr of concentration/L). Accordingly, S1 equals 0.486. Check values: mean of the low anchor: 138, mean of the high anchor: 145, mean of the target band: 90.5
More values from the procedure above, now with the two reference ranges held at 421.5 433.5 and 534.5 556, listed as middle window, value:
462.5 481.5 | 0.22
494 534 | 0.36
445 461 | 0.08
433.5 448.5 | 0.03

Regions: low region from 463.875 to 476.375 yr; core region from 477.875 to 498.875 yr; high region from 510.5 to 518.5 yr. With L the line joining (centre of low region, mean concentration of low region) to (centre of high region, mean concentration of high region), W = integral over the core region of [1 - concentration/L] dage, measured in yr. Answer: 9.3 yr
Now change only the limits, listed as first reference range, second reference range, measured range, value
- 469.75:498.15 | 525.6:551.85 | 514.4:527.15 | -1.15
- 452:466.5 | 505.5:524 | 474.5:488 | 3.77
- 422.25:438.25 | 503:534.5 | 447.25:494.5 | 9.06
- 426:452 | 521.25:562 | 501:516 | 5.90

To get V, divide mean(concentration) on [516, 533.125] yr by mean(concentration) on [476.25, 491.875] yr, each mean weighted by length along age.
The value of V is 1.7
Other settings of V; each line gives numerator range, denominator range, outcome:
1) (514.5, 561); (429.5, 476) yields 1.04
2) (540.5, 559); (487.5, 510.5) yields 2.38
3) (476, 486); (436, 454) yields 0.66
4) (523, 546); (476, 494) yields 1.86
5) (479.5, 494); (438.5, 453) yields 0.49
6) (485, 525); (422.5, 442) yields 0.58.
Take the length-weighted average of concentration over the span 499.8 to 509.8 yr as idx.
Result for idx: 71.6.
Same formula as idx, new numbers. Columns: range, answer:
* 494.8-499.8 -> 50.2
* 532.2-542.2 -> 145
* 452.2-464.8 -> 136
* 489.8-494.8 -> 51.3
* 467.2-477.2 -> 123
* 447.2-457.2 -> 141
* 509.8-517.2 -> 112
